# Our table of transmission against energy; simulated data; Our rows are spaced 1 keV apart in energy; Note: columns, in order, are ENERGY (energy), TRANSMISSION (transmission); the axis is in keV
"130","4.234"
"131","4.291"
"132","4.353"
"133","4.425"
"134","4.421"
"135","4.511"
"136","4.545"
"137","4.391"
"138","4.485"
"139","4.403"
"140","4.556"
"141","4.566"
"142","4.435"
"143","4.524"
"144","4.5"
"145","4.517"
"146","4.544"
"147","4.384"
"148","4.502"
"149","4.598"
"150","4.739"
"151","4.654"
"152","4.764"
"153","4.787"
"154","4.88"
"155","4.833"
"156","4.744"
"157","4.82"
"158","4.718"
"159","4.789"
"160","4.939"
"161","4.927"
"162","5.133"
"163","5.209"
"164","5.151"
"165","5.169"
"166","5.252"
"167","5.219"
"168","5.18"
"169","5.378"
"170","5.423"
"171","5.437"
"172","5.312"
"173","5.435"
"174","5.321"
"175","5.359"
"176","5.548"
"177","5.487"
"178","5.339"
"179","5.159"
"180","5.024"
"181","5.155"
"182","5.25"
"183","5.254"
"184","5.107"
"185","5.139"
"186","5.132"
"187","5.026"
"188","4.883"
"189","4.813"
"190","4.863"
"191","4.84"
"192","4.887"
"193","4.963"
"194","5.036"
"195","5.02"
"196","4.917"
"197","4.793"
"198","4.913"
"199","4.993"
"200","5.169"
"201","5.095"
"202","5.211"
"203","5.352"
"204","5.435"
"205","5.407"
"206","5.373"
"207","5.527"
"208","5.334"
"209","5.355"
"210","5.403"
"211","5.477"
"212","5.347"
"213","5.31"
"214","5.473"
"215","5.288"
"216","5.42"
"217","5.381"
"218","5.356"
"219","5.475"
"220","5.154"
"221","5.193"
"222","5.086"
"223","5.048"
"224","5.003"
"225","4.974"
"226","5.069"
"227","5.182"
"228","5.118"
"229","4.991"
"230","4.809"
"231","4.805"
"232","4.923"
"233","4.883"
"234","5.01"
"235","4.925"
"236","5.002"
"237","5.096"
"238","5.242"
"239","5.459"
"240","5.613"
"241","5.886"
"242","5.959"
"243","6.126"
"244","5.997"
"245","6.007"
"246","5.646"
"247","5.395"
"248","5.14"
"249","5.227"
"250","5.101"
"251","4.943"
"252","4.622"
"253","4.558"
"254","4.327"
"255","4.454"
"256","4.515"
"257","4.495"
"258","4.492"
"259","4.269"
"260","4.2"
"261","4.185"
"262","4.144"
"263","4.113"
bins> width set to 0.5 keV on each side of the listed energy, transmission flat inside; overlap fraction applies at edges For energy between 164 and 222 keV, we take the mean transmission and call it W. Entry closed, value 5.22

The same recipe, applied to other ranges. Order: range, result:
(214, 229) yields 5.2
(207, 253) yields 5.27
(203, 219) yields 5.39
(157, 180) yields 5.21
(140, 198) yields 4.97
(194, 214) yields 5.23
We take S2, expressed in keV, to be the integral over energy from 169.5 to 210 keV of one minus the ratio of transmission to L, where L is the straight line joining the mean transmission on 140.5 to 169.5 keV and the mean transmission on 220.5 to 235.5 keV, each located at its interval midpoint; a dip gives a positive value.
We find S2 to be -2.2 keV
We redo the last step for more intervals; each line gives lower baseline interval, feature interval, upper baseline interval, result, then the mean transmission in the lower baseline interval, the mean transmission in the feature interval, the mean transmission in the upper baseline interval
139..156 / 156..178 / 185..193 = -1.98 keV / 4.61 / 5.19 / 4.94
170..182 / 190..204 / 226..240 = 0.54 keV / 5.33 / 5.02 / 5.06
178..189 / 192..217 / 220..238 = -0.81 keV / 5.11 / 5.23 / 5.02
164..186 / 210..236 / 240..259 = 0.22 keV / 5.28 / 5.15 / 5.15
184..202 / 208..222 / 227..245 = -0.55 keV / 4.98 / 5.35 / 5.3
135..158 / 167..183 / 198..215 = -1.22 keV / 4.6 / 5.32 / 5.32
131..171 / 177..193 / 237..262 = -0.69 keV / 4.76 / 5.07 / 5.06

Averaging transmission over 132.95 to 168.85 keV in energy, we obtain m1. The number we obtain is 4.74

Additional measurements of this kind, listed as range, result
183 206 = 5.06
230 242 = 5.19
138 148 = 4.49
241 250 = 5.67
